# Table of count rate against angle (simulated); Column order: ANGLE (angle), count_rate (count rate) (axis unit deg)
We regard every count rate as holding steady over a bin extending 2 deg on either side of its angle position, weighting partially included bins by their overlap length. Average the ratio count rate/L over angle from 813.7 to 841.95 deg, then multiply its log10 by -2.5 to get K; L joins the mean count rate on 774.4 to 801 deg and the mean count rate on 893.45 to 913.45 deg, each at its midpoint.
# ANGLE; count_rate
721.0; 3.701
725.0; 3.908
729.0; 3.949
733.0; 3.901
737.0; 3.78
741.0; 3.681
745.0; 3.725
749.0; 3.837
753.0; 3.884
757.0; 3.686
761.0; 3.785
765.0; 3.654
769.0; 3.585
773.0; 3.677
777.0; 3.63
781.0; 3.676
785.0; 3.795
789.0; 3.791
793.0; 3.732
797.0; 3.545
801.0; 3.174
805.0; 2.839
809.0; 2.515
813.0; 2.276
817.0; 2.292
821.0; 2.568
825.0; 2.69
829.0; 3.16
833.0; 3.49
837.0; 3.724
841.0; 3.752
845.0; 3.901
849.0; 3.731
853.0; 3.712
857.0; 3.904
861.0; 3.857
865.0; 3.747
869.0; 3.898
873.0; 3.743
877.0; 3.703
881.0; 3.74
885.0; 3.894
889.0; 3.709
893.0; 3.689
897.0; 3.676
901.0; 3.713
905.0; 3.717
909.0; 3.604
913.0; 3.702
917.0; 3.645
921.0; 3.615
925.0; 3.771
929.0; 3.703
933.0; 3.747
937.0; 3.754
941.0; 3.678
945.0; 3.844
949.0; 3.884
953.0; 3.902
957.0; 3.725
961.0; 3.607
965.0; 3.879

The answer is 0.20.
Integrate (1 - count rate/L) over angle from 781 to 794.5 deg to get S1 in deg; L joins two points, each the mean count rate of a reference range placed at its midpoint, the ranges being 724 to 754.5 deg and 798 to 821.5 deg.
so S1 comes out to -3.3 deg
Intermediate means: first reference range 3.83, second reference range 2.65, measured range 3.76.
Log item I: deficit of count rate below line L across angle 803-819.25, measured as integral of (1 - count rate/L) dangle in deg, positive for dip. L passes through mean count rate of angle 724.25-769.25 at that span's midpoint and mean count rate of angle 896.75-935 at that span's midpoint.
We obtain 5.5 deg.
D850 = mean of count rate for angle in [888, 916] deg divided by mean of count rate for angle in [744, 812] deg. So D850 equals 1.04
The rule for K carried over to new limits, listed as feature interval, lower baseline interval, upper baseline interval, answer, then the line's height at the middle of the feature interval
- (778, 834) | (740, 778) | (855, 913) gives 0.20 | 3.73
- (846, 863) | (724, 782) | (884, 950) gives -0.02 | 3.73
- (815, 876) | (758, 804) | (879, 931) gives 0.06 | 3.67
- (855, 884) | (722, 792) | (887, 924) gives -0.03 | 3.7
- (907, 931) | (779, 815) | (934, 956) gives 0.01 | 3.71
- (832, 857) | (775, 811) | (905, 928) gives -0.07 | 3.52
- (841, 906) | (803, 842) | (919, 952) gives -0.15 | 3.29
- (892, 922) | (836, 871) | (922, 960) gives 0.03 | 3.78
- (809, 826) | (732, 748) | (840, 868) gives 0.47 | 3.79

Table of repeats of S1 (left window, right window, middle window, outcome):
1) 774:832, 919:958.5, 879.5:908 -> -1.4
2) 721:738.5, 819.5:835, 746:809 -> -2.7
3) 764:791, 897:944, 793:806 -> 1.4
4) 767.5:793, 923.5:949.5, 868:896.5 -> -0.1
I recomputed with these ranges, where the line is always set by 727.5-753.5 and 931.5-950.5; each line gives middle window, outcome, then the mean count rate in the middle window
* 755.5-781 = 0.9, 3.67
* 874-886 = 0.1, 3.77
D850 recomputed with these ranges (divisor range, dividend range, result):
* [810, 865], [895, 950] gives 1.12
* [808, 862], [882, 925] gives 1.14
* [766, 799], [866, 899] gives 1.02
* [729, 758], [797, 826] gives 0.71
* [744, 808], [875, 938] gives 1.03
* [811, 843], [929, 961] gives 1.26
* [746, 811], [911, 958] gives 1.05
